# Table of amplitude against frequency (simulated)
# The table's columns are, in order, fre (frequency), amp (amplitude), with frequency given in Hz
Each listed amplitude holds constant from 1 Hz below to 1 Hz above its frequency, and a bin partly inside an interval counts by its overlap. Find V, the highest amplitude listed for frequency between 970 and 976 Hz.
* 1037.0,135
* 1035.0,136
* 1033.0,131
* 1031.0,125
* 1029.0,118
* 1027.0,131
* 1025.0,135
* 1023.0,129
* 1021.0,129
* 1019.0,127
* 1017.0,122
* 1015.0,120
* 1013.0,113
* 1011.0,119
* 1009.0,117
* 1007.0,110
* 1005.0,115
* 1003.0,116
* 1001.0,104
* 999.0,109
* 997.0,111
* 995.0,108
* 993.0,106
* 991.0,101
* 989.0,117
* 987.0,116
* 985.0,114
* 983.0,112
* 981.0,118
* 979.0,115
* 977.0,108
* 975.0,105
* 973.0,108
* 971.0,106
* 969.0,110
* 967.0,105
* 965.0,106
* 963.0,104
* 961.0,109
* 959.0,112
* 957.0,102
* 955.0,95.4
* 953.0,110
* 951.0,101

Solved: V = 108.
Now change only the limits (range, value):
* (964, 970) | 110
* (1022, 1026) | 135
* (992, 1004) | 116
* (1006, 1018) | 122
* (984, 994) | 117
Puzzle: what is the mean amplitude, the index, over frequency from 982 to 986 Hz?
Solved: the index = 113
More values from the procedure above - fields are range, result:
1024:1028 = 133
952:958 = 102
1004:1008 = 112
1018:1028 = 130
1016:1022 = 126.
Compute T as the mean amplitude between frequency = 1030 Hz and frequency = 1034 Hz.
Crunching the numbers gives 128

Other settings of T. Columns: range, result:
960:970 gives 107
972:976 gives 106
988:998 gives 109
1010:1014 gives 116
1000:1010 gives 112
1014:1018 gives 121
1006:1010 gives 114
